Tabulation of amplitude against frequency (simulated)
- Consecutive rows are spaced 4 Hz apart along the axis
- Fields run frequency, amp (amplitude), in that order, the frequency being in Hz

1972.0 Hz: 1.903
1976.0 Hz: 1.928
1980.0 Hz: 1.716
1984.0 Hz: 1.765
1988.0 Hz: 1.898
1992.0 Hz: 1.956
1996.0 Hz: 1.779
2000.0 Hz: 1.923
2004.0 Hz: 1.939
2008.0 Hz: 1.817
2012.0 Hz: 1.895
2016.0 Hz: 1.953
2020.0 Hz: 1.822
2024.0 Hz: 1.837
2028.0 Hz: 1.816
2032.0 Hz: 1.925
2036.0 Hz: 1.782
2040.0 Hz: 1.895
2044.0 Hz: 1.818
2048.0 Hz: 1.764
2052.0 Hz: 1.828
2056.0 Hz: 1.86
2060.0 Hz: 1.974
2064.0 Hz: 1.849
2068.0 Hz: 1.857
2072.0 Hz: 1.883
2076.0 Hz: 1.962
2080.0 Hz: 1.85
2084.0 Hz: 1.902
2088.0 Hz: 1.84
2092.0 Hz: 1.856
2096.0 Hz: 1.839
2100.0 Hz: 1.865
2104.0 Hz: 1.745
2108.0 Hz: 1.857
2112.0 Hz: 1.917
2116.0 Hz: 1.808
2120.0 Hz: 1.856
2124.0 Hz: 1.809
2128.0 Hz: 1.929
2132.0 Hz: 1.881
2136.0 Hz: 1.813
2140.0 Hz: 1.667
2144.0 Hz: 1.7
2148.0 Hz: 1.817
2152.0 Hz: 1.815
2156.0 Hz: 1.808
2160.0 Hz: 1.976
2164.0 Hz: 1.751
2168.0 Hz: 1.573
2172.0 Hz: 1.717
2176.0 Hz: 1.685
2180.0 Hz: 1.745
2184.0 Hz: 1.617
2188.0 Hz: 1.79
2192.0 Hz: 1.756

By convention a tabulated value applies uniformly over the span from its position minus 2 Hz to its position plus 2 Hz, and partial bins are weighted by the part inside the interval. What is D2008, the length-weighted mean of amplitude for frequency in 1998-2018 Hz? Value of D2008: 1.91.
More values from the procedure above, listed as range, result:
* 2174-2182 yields 1.72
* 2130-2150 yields 1.78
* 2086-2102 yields 1.85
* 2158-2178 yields 1.74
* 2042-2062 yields 1.85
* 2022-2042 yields 1.85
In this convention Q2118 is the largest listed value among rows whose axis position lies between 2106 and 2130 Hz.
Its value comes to 1.929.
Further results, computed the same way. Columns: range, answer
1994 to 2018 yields 1.953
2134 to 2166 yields 1.976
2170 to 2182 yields 1.745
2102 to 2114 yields 1.917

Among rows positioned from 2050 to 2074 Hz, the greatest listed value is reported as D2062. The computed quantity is 1.974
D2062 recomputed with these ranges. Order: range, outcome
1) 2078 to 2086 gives 1.902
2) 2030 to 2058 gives 1.925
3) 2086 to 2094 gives 1.856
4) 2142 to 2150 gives 1.817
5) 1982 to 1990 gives 1.898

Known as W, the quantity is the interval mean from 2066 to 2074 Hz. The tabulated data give 1.87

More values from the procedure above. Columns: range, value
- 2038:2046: 1.86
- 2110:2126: 1.85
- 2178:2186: 1.68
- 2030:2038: 1.85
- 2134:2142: 1.74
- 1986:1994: 1.93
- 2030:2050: 1.84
